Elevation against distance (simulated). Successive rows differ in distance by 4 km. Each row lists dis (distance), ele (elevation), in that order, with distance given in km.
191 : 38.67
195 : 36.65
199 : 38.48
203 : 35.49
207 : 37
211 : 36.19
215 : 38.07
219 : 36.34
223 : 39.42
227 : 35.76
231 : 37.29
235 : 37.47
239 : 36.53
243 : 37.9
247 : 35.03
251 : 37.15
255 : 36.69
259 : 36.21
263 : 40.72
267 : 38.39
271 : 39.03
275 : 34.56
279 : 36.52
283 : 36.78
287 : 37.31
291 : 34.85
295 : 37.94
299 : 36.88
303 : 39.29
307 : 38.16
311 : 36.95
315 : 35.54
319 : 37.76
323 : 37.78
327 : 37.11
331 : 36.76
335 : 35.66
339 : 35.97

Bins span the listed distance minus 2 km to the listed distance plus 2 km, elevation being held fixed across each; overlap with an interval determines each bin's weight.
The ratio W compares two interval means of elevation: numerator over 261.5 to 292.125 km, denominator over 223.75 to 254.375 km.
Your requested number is 1.0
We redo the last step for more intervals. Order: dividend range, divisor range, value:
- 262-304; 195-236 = 1.01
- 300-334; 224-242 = 1.01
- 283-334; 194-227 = 1.00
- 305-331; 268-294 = 1.01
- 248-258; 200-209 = 1.00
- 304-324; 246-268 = 1.00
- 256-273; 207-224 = 1.03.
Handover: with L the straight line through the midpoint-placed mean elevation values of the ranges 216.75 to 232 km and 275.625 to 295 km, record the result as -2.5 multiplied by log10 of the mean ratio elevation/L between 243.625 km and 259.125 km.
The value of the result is 0.01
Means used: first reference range 37.2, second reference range 36.4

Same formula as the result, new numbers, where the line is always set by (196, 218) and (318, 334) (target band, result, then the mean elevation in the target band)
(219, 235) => -0.01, 37.3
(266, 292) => 0.01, 36.8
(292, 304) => -0.01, 37.7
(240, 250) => 0.02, 36.5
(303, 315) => -0.01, 37.5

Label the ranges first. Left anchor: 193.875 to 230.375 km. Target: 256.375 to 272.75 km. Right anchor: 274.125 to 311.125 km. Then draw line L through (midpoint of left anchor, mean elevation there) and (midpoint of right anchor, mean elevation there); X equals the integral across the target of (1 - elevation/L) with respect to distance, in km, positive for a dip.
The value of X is -0.7 km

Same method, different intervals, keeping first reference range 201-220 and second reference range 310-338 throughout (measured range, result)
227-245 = -0.2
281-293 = 0.1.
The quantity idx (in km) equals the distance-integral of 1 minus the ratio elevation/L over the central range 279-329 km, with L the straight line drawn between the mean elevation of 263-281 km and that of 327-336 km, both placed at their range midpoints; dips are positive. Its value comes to -0.3 km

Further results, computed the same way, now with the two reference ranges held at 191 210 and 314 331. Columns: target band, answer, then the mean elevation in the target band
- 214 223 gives -0.13 km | 37.6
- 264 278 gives -0.16 km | 37.5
